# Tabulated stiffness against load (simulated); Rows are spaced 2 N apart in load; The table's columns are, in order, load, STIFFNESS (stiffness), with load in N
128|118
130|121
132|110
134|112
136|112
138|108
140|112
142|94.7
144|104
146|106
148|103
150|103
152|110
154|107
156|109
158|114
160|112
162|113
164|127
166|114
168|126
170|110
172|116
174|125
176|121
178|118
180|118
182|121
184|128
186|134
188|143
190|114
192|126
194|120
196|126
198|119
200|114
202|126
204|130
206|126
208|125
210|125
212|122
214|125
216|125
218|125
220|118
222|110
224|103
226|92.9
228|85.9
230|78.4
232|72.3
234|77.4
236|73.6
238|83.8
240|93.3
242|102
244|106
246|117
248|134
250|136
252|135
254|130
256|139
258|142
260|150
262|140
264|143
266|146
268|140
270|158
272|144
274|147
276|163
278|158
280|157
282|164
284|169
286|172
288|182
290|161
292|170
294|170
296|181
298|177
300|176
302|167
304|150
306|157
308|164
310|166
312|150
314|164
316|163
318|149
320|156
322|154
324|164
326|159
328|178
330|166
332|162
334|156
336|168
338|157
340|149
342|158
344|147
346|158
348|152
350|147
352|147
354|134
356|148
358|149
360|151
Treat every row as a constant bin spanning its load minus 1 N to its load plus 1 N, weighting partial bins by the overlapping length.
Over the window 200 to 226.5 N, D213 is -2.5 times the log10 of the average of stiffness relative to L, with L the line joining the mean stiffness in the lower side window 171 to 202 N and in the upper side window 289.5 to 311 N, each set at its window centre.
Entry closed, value 0.12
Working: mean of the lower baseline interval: 123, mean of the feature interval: 120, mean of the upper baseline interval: 167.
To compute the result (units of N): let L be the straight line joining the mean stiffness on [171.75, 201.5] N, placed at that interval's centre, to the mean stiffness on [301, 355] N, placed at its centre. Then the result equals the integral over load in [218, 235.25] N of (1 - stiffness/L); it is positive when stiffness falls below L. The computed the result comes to 5.0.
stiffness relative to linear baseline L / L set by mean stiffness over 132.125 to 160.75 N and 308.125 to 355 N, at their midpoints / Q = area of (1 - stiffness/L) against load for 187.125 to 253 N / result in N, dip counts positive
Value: 7.4 N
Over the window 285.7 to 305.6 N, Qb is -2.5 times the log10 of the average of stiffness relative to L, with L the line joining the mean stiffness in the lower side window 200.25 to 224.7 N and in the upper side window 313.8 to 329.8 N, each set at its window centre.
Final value -0.13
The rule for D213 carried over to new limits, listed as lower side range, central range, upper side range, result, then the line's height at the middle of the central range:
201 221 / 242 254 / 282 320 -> 0.14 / 142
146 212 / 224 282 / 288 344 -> 0.17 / 143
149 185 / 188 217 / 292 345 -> 0.03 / 127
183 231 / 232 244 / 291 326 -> 0.46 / 132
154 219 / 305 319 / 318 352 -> -0.05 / 152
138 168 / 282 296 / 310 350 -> -0.16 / 147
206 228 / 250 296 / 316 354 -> -0.14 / 135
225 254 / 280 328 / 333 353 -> -0.23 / 134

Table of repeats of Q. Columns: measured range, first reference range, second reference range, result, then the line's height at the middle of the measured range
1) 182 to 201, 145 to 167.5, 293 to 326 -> -0.28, 123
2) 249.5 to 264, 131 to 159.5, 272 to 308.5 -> 1.21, 152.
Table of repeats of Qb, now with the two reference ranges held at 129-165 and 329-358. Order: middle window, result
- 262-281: -0.10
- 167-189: -0.06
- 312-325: -0.07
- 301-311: -0.11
